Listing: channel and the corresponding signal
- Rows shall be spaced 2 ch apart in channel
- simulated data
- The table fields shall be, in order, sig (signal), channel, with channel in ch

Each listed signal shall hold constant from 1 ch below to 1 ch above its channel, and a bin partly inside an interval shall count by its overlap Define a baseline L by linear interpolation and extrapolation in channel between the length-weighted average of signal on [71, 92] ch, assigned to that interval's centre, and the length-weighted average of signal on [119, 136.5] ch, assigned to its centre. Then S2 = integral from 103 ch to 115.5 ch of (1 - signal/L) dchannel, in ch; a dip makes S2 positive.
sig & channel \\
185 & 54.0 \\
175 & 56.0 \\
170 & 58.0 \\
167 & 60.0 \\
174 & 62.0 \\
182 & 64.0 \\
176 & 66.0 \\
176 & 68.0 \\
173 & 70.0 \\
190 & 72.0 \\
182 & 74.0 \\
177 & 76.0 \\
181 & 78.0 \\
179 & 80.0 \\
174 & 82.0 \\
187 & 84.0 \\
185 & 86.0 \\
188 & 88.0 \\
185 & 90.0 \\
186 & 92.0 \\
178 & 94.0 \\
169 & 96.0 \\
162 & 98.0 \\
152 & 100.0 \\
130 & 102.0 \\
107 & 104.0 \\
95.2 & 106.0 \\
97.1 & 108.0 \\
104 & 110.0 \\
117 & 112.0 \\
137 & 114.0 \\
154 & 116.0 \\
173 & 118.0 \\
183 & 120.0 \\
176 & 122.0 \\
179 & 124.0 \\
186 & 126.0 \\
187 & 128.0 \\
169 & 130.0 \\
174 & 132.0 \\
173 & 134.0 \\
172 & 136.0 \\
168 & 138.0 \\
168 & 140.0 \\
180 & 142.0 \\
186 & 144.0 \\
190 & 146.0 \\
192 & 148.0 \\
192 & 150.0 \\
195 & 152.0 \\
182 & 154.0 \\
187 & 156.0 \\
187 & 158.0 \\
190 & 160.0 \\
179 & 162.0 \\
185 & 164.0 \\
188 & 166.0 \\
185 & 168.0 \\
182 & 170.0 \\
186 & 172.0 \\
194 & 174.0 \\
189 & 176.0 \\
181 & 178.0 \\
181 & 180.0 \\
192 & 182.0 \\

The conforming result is 4.8 ch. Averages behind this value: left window 183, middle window 111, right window 178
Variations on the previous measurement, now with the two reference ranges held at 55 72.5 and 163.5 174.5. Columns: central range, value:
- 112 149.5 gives 1.8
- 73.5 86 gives -0.2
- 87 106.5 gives 2.4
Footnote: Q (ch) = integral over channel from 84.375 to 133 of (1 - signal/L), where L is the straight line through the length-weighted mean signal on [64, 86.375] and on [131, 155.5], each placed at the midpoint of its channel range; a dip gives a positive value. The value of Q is 6.2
